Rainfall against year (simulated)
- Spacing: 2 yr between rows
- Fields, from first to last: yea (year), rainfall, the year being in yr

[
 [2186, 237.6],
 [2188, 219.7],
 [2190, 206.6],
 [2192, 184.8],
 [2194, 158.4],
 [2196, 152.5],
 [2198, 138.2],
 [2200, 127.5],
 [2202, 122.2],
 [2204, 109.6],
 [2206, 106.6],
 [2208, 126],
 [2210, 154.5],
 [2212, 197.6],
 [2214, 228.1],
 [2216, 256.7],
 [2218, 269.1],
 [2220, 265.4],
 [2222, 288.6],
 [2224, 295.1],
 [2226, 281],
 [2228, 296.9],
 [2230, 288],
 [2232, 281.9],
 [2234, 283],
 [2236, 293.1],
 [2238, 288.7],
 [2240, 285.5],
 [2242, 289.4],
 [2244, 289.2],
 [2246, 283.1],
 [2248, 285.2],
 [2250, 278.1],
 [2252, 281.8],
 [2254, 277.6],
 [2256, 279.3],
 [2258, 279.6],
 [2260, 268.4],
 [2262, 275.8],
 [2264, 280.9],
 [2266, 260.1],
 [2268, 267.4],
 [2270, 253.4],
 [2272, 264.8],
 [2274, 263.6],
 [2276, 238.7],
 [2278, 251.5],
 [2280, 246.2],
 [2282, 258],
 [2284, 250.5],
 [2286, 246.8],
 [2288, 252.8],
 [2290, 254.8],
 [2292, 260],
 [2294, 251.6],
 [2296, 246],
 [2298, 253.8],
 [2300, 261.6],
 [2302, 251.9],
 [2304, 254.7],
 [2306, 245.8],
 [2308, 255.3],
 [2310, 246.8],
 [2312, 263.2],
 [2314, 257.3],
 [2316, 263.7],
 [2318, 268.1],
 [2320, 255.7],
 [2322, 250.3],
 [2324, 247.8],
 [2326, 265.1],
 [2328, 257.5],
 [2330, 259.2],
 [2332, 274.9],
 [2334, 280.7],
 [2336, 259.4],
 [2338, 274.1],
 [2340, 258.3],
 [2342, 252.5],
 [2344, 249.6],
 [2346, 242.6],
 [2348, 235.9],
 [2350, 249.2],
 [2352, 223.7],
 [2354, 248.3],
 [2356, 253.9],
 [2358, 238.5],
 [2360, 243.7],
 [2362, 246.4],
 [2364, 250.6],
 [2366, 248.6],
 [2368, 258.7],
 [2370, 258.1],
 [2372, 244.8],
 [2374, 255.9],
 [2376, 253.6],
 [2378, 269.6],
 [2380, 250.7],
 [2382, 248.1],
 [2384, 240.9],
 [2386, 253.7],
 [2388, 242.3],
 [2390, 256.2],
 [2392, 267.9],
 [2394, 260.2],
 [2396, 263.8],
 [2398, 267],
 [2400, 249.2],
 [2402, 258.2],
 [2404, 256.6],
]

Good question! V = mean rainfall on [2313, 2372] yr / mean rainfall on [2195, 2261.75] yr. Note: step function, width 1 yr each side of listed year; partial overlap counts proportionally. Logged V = 1.1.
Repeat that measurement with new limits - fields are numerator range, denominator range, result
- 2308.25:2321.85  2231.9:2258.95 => 0.91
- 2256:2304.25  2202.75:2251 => 1.03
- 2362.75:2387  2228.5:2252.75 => 0.88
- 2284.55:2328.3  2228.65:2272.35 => 0.91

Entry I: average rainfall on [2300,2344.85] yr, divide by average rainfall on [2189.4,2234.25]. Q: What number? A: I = 1.24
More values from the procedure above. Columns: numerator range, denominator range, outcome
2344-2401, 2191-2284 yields 1.03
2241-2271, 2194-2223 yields 1.53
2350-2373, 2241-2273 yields 0.90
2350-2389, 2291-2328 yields 0.97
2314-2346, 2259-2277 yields 0.99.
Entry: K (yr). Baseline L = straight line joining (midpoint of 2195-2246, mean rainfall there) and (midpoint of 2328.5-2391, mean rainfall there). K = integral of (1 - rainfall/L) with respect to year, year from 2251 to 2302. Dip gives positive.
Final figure -4.7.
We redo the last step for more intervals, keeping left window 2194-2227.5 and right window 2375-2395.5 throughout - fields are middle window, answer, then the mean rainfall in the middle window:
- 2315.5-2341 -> -3.0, 263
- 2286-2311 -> -3.1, 253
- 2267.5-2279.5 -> -2.2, 256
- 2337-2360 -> -0.5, 248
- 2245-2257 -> -4.1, 281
